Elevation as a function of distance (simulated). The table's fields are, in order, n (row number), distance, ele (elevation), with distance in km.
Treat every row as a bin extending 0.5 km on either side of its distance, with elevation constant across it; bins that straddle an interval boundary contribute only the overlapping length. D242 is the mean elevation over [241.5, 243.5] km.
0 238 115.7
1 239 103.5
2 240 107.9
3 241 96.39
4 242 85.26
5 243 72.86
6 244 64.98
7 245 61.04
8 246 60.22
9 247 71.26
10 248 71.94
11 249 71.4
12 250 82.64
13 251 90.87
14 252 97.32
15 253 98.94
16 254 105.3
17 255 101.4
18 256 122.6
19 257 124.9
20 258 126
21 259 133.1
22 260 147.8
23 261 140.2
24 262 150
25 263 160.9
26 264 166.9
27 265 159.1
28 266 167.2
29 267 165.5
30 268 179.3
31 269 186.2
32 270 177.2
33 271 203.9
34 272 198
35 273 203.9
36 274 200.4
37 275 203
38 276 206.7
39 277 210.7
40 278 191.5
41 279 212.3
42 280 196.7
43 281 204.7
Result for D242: 79.1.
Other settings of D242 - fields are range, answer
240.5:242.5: 90.8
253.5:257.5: 114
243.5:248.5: 65.9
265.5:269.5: 175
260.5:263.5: 150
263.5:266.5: 164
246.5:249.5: 71.5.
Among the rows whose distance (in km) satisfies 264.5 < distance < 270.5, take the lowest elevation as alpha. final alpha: 159.1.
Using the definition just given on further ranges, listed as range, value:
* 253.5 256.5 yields 101.4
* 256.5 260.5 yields 124.9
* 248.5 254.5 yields 71.4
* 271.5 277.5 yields 198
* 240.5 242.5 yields 85.26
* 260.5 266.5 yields 140.2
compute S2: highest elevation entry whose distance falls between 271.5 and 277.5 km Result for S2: 210.7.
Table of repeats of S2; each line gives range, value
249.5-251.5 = 90.87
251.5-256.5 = 122.6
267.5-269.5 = 186.2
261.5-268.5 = 179.3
